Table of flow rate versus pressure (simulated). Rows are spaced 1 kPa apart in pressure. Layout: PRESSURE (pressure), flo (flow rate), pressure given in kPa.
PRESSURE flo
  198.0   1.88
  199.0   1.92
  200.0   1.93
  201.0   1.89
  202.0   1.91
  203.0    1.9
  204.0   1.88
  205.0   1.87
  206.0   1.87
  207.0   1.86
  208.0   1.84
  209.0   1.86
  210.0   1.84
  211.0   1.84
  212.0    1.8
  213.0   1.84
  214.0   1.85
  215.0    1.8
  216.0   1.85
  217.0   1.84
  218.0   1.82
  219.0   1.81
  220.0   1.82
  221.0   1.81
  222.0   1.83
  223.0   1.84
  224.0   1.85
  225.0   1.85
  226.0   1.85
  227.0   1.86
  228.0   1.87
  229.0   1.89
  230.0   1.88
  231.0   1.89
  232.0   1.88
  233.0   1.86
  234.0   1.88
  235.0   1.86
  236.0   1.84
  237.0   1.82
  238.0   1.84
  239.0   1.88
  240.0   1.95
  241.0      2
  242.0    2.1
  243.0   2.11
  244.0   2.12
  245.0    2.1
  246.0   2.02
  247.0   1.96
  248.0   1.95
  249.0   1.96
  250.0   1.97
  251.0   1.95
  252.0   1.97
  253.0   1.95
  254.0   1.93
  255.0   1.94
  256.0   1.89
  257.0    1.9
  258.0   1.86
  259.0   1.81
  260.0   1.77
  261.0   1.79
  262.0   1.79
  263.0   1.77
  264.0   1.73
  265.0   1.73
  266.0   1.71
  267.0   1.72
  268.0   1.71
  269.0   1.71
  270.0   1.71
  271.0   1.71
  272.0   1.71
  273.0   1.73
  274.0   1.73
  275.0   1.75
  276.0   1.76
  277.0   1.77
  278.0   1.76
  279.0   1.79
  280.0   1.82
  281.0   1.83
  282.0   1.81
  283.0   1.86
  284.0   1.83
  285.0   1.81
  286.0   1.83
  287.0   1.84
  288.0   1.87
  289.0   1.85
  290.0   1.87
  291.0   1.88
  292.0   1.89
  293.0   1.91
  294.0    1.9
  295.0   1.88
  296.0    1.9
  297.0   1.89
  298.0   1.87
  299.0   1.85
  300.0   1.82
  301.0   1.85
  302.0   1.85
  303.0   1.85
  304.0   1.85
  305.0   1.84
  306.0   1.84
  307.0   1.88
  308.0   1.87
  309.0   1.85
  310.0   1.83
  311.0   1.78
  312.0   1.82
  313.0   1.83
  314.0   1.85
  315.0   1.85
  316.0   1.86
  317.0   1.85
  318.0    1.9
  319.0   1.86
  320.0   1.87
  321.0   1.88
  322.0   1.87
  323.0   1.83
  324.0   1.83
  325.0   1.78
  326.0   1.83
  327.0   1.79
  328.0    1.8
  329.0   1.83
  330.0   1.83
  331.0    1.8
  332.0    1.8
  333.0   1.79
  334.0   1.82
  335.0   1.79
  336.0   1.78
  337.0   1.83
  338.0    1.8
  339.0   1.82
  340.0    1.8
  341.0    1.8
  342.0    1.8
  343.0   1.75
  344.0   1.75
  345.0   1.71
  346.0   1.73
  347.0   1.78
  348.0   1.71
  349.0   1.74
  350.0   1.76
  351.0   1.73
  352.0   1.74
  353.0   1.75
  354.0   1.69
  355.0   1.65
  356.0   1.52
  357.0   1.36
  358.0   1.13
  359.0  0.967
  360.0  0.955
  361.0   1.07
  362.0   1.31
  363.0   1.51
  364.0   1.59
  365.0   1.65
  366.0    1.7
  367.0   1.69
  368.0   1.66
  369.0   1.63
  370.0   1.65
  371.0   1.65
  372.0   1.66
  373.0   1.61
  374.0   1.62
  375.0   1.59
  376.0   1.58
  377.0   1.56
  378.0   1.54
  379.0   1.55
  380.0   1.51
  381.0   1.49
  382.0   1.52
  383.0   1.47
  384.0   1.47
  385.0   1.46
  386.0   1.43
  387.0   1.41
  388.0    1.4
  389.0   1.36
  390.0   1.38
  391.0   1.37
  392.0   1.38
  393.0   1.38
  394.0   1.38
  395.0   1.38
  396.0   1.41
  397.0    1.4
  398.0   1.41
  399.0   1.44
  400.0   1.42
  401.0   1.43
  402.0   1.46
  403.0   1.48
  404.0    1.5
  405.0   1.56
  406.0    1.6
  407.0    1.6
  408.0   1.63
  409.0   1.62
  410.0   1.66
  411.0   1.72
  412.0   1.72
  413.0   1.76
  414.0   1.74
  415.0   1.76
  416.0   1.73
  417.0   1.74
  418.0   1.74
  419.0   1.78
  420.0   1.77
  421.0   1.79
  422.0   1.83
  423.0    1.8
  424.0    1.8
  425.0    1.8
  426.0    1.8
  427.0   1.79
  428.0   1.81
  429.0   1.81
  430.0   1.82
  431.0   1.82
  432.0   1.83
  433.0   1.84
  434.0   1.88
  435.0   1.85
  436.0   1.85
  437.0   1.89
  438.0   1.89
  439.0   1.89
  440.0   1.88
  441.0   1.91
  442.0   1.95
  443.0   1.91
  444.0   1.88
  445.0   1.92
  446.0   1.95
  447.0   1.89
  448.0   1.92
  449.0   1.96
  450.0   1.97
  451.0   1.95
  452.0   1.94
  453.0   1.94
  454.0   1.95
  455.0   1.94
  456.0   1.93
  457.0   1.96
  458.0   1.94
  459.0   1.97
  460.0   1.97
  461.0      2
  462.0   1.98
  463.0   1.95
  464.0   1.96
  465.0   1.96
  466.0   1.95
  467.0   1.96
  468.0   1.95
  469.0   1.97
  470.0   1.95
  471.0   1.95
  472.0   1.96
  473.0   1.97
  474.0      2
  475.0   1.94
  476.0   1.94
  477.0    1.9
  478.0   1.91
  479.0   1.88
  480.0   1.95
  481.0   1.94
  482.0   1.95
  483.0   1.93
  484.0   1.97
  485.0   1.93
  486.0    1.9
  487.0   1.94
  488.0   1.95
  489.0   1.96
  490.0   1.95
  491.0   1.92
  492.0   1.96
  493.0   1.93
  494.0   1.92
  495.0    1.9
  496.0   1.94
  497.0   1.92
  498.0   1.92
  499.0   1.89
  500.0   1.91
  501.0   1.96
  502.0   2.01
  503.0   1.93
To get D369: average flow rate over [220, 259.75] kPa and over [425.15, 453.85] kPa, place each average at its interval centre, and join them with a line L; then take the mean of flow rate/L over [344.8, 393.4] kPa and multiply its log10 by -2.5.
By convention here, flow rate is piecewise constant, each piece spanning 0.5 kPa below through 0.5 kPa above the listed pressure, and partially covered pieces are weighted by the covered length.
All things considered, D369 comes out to 0.24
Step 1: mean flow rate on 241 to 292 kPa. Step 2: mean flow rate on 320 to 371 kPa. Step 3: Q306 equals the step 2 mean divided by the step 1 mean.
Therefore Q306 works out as 0.91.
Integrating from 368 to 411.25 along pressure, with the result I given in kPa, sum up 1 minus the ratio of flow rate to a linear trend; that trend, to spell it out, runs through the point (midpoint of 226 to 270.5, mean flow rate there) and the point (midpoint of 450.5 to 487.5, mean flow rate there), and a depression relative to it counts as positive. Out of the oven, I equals 9.4 kPa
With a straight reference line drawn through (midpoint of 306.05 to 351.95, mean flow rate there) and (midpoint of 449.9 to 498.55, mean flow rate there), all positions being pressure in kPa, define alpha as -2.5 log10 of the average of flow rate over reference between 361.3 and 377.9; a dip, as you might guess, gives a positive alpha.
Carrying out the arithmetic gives 0.16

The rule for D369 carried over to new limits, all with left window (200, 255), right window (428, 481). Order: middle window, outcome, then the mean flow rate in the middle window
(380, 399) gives 0.32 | 1.42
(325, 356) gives 0.08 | 1.77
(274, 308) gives 0.04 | 1.84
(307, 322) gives 0.03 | 1.85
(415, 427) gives 0.08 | 1.78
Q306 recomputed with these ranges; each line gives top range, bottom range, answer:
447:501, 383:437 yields 1.20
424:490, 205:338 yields 1.04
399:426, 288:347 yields 0.91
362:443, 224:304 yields 0.88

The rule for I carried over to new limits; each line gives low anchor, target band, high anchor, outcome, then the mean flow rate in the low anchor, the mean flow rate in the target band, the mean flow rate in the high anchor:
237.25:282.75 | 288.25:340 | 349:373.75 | -4.96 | 1.85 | 1.84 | 1.53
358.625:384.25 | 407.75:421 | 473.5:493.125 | -0.40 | 1.51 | 1.73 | 1.94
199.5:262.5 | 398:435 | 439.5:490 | 4.43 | 1.89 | 1.7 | 1.94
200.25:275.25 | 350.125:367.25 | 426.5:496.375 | 3.80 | 1.86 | 1.47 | 1.92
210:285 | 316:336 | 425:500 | 0.51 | 1.85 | 1.83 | 1.92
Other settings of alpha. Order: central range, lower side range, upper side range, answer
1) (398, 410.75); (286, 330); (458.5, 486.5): 0.24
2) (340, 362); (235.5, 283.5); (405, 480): 0.18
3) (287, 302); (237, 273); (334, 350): -0.03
